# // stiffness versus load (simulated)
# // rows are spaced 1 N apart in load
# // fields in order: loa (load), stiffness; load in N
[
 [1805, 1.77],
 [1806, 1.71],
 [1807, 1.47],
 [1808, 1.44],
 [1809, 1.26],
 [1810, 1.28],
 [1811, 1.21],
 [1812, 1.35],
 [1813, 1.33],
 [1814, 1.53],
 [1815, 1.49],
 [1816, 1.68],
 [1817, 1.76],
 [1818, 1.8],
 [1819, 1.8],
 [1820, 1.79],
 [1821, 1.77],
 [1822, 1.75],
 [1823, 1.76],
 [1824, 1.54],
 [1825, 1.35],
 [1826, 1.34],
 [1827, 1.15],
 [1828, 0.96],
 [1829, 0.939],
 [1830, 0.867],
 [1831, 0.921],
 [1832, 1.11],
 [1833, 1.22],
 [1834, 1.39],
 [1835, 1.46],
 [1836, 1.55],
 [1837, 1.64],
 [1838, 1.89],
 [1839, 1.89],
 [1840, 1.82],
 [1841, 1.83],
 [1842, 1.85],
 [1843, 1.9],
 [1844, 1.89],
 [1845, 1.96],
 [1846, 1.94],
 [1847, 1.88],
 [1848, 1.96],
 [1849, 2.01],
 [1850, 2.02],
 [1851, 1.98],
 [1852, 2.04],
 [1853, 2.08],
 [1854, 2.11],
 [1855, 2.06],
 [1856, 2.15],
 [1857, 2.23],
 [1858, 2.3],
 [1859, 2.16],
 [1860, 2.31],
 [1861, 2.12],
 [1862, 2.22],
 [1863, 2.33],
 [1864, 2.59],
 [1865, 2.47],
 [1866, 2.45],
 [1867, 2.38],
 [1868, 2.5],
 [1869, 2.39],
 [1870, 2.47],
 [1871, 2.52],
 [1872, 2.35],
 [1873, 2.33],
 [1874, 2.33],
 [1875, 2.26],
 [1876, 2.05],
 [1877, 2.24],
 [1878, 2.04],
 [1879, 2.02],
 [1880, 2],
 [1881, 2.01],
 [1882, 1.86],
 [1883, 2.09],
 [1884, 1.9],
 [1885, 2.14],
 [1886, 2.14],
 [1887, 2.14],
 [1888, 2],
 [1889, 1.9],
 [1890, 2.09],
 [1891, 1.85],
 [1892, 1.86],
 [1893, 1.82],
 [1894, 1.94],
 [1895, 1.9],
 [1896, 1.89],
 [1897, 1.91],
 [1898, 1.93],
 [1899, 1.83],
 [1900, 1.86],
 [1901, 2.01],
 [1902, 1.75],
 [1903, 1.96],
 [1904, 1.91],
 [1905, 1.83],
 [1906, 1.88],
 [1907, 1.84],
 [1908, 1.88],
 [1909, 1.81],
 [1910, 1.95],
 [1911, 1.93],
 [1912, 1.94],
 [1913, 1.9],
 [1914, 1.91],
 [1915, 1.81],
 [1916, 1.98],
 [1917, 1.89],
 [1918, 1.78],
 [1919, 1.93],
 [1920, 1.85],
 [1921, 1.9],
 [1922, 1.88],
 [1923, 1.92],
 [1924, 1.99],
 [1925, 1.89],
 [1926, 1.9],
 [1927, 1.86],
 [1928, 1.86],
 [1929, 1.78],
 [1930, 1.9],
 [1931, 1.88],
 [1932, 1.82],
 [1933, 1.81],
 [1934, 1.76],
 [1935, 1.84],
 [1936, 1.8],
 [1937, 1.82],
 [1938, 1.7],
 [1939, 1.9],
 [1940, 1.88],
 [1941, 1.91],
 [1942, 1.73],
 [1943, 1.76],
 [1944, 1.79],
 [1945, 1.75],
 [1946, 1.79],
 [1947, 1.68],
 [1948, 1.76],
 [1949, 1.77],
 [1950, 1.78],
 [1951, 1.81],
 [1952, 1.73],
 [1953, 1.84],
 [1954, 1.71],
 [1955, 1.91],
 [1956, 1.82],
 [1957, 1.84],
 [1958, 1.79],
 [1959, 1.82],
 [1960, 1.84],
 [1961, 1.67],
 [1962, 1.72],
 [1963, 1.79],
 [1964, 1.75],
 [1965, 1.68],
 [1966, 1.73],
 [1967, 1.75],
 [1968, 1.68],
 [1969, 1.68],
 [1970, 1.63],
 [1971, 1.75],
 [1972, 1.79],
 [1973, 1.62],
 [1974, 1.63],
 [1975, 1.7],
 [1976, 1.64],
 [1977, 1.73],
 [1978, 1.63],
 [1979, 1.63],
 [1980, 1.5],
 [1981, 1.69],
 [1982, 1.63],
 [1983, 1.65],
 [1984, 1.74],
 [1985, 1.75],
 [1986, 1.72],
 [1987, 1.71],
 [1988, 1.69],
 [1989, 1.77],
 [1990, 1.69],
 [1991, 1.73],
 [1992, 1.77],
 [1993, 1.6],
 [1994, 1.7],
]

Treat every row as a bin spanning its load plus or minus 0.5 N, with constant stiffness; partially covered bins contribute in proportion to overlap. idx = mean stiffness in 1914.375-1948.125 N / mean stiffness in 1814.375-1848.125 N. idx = 1.2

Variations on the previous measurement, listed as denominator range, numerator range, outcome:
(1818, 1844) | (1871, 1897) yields 1.36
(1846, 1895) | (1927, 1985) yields 0.82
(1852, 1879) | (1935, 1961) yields 0.79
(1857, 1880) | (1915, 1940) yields 0.81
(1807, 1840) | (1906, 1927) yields 1.31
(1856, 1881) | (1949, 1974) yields 0.77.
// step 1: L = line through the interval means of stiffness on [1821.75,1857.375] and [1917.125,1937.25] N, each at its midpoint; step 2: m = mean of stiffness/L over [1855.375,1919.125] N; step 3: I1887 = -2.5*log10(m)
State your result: -0.17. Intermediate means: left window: 1.68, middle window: 2.07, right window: 1.86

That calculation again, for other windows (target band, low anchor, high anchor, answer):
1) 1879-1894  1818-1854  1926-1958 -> -0.15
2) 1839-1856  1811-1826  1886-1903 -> -0.14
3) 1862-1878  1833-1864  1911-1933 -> -0.21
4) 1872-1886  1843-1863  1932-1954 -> -0.06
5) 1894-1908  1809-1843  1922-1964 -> -0.12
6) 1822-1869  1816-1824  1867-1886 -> 0.07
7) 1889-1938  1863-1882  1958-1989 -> 0.09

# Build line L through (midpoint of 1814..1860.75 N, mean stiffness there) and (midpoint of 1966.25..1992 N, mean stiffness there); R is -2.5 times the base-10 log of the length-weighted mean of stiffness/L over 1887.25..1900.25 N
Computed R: -0.12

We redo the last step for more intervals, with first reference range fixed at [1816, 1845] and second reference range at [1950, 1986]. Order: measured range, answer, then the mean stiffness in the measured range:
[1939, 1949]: -0.061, 1.79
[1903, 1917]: -0.151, 1.89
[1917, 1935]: -0.121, 1.87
